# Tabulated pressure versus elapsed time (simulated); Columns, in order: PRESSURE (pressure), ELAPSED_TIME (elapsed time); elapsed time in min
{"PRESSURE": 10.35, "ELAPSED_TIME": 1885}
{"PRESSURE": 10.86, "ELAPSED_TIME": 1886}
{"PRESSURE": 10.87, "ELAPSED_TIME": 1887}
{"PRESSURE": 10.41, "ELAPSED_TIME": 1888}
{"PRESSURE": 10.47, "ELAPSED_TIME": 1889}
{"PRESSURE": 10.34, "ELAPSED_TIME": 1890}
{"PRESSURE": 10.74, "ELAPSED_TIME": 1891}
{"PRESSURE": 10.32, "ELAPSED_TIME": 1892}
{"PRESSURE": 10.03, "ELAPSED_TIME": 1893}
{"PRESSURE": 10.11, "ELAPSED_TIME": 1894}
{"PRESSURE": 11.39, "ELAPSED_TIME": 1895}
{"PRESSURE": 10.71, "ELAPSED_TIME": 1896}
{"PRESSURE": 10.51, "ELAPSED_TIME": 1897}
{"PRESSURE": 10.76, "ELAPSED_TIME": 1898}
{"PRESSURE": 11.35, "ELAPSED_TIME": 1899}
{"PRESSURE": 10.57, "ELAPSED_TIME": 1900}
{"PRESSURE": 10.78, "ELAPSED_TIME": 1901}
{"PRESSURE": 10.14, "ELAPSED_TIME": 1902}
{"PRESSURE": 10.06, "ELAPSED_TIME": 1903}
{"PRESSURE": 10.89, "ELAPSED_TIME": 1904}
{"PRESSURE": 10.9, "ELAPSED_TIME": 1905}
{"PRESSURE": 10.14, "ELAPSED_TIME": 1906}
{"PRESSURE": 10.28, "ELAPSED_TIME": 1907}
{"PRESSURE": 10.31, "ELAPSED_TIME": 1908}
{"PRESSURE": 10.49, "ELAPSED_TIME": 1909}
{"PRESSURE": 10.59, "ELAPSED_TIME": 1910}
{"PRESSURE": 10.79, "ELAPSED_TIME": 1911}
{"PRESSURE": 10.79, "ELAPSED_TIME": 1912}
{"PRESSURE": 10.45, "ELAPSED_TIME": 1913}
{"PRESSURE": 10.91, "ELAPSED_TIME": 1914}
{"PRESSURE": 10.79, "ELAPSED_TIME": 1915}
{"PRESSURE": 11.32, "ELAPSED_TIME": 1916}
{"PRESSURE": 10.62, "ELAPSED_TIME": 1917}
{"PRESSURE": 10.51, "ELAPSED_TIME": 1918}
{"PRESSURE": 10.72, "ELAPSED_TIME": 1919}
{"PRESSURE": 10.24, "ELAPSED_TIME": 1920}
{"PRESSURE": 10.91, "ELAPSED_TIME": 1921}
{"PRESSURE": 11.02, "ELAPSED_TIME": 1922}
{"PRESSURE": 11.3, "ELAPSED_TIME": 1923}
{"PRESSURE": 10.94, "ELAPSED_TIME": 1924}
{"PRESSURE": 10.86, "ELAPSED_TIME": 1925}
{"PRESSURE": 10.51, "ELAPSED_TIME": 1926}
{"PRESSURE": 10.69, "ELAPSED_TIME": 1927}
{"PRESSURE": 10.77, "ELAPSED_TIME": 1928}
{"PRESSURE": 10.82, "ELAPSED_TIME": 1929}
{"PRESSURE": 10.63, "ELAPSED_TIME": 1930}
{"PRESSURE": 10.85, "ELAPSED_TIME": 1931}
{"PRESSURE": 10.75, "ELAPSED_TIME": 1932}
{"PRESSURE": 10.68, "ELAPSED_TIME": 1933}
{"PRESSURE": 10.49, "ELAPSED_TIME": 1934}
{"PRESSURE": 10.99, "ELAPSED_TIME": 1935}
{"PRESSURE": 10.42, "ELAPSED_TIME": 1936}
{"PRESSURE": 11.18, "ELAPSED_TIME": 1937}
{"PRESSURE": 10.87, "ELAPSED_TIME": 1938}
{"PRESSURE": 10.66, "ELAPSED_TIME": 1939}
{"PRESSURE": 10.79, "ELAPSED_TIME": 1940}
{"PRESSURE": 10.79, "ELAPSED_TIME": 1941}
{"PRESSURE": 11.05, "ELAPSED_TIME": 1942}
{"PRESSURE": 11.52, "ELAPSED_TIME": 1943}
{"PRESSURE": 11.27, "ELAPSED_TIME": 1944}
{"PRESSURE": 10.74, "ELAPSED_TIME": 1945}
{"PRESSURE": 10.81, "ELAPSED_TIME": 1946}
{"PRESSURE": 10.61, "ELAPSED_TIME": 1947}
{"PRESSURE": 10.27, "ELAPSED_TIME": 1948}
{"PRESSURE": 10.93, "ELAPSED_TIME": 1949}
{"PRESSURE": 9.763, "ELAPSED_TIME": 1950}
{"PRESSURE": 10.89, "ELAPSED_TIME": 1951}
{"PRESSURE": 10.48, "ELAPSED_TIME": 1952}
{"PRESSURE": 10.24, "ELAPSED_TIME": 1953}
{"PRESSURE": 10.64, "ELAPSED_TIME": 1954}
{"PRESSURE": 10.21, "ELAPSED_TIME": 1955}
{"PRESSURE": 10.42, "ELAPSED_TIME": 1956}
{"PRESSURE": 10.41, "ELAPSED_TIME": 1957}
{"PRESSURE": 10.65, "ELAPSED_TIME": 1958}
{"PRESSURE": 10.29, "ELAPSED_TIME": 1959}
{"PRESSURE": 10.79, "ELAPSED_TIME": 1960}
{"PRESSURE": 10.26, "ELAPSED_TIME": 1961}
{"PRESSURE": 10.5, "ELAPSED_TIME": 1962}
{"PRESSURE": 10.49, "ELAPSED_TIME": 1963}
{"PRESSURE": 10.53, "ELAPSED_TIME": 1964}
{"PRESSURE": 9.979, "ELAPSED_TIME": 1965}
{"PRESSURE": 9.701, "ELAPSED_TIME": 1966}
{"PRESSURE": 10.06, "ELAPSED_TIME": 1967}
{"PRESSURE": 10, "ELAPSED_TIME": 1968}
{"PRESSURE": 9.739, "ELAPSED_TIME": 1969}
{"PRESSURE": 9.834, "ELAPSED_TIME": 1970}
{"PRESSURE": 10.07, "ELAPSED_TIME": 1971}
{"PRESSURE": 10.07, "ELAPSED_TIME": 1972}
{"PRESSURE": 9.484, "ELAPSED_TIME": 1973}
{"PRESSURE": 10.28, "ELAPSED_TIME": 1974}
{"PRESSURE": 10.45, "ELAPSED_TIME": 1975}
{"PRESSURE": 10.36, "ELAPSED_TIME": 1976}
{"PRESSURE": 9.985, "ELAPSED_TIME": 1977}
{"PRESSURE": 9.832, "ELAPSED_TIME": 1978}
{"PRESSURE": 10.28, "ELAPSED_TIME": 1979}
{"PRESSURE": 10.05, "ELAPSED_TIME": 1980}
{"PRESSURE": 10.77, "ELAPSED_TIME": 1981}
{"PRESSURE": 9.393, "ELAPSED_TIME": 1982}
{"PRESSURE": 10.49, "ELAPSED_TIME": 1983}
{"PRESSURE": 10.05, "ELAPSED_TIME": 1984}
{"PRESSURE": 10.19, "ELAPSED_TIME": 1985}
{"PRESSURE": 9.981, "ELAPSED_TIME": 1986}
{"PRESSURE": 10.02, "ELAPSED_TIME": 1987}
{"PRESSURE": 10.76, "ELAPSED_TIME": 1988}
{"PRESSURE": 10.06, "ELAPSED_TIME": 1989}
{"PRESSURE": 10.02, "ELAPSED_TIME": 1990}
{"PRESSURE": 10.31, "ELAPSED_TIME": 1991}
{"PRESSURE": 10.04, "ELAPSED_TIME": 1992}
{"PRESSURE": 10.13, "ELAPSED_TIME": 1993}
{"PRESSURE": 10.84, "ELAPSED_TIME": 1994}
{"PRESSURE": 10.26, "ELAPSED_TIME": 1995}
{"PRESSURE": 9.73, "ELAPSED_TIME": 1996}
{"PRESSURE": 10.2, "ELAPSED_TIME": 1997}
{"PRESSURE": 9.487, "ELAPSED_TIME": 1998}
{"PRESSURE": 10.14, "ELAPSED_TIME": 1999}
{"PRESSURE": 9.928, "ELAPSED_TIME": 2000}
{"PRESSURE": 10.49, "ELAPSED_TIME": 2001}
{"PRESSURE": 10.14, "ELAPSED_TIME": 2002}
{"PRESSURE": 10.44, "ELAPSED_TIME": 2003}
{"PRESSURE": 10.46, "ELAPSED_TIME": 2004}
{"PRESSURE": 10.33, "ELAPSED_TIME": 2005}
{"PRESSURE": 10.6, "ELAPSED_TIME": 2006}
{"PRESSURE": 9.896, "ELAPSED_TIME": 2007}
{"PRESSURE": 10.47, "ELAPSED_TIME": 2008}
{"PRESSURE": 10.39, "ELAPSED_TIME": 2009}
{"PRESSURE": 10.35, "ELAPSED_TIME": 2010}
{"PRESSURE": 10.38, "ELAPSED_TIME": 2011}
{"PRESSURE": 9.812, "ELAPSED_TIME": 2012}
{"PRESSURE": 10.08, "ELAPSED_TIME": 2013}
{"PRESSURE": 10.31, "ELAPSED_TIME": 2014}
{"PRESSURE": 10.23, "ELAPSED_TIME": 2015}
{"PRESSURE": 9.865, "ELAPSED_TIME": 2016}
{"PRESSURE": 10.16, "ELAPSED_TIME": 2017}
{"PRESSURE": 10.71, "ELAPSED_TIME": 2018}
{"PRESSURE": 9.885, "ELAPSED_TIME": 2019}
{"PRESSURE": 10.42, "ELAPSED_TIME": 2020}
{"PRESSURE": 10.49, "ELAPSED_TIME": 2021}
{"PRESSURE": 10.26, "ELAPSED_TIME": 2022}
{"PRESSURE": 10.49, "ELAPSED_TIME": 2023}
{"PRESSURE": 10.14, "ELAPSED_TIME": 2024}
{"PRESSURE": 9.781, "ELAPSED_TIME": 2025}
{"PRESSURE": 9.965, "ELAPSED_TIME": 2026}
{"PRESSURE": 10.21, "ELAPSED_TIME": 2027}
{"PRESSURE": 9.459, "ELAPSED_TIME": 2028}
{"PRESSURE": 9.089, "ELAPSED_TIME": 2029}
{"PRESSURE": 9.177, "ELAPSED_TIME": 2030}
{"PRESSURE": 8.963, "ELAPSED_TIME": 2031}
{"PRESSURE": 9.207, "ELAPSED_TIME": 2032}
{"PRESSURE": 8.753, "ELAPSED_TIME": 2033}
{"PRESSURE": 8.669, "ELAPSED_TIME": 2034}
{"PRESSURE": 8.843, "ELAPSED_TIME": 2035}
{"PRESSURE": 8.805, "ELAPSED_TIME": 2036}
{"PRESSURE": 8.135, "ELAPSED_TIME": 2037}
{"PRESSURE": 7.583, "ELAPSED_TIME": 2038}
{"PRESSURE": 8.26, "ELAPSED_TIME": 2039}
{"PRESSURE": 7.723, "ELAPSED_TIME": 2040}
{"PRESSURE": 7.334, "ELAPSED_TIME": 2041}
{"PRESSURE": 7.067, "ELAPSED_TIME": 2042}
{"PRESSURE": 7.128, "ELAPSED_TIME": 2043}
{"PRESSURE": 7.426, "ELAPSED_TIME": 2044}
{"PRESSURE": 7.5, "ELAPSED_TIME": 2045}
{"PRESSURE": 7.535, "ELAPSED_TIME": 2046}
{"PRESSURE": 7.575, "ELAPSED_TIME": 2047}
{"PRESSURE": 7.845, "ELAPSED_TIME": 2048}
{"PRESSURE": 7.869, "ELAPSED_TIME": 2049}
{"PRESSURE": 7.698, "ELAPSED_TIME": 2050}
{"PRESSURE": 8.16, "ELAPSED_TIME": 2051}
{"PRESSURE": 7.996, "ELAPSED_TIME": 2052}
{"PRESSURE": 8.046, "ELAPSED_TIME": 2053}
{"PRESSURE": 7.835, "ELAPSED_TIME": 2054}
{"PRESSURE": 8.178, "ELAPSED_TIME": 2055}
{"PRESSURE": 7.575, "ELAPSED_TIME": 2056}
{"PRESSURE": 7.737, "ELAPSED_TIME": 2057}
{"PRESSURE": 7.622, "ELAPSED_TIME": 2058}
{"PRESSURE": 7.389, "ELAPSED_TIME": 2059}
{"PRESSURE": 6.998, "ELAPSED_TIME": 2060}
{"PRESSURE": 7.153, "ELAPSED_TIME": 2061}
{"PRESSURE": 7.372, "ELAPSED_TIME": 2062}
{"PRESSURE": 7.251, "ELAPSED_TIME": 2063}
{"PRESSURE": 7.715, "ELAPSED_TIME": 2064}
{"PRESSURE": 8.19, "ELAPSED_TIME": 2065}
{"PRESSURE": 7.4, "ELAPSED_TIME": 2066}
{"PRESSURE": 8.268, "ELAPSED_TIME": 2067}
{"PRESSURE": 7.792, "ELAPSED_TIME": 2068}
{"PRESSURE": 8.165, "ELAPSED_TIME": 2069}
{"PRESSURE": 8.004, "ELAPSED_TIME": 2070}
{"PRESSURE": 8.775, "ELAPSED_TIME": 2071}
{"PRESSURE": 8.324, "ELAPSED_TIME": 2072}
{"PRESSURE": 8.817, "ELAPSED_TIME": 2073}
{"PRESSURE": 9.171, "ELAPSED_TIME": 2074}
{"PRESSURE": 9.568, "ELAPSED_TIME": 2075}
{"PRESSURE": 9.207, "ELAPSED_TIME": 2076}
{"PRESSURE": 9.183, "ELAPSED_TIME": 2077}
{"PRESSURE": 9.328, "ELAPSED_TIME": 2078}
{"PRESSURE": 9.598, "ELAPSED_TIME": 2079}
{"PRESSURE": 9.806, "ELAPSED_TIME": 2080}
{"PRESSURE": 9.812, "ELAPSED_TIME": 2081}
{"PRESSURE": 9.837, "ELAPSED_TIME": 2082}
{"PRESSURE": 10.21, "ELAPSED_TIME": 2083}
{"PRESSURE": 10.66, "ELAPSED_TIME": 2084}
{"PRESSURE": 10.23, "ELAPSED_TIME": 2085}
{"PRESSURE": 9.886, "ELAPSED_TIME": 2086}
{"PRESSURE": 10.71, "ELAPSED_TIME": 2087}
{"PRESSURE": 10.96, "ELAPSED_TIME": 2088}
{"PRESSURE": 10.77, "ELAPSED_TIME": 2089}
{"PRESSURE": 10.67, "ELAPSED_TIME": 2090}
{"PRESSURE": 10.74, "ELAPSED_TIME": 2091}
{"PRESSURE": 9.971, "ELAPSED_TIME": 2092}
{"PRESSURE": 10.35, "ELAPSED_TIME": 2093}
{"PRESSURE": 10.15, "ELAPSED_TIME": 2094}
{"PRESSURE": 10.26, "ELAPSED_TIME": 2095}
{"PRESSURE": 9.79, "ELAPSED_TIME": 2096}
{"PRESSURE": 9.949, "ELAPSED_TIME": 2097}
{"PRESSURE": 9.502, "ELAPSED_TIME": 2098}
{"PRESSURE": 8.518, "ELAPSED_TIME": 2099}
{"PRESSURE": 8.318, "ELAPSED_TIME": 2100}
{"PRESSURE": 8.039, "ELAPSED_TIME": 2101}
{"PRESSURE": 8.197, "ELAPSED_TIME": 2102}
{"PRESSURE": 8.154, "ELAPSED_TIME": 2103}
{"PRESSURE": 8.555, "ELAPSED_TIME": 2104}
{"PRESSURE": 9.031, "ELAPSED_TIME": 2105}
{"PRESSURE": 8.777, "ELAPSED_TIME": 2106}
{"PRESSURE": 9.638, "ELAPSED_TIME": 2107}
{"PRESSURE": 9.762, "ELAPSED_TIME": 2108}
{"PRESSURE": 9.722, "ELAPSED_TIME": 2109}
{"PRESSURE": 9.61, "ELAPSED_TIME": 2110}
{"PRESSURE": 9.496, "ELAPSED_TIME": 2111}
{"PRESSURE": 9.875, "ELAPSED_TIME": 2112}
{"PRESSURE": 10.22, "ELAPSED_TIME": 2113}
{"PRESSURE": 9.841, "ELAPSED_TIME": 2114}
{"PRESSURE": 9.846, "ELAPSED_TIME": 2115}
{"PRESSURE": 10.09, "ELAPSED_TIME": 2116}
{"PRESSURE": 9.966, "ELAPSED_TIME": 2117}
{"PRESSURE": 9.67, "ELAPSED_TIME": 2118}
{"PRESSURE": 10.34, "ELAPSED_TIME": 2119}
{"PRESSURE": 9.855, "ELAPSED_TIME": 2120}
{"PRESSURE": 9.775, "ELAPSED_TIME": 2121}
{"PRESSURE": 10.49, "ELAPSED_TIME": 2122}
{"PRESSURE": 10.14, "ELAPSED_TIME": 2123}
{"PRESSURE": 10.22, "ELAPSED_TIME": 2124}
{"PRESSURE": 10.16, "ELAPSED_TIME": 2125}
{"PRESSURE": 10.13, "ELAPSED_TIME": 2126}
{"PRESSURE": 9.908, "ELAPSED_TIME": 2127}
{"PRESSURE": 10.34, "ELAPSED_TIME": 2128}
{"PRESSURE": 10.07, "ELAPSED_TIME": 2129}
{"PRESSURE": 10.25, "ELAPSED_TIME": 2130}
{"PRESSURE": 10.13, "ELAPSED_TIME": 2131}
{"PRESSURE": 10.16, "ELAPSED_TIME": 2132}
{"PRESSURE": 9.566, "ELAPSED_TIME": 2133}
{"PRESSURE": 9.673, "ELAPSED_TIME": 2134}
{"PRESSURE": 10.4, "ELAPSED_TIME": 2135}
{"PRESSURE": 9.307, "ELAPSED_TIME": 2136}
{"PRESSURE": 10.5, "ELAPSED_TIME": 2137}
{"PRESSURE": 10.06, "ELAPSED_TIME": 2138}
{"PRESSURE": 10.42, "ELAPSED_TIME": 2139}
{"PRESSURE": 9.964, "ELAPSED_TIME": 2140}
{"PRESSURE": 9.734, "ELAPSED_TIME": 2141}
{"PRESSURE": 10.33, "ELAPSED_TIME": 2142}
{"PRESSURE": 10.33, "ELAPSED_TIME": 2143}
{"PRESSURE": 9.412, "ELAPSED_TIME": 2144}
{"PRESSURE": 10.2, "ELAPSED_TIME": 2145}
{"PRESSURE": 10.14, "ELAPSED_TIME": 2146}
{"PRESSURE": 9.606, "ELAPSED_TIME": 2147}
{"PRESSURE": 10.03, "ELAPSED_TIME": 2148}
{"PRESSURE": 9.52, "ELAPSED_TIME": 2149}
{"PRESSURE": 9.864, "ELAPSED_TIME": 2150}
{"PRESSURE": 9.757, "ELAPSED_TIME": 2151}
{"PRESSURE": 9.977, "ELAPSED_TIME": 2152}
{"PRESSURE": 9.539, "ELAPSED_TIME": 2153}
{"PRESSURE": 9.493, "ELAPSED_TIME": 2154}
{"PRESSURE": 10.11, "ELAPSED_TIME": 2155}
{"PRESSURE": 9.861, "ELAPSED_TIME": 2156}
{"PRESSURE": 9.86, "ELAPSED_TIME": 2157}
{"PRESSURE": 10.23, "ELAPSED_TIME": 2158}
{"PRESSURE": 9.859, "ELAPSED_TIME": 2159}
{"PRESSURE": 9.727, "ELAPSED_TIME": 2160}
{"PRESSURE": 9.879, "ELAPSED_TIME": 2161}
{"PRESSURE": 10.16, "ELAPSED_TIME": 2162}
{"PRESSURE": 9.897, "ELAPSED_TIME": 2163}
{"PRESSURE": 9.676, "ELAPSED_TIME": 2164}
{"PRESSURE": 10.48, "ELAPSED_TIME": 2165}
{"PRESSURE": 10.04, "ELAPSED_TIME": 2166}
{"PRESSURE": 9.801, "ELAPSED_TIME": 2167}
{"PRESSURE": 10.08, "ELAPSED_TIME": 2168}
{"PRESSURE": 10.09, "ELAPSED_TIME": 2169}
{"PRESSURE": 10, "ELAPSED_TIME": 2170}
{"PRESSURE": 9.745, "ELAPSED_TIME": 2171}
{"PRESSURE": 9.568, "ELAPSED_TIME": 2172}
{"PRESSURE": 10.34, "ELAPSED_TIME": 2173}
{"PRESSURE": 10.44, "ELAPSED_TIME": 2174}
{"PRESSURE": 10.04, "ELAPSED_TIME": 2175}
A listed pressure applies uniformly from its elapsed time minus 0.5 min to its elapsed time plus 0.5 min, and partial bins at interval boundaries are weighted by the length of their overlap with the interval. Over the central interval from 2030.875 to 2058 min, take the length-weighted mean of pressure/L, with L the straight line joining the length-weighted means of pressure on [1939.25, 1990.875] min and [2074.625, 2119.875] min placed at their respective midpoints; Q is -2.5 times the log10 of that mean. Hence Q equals 0.24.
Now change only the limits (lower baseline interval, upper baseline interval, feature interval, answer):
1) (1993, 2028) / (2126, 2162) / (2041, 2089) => 0.193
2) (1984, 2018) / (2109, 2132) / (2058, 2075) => 0.258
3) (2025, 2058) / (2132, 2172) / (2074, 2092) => -0.133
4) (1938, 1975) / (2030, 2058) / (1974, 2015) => -0.093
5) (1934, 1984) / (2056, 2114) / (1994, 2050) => 0.043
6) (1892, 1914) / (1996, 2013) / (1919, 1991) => -0.008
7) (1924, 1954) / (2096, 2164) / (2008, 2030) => 0.024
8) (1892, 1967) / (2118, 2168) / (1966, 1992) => 0.041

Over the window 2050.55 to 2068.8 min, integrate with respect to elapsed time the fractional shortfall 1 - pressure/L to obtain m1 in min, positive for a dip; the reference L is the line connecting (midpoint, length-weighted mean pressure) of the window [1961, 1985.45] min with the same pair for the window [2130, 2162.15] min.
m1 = 4.2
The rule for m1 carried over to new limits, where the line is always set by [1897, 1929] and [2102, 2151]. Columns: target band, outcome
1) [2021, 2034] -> 0.8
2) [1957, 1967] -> 0.1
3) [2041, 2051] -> 2.6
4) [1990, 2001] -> 0.3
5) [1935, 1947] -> -0.4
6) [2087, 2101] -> 0.0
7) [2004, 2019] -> 0.1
